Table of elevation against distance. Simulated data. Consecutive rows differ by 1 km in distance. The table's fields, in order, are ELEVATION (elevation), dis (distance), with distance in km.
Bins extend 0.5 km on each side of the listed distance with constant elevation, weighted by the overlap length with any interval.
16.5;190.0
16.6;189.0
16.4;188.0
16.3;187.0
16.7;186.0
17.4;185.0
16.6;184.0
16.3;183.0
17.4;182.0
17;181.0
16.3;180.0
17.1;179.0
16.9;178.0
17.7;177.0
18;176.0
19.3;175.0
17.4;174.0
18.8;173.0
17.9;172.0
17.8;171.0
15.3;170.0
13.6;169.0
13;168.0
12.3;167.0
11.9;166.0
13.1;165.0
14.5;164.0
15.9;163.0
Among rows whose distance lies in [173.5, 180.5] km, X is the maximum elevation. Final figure 19.3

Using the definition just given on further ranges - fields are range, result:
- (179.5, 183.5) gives 17.4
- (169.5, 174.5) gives 18.8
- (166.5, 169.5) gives 13.6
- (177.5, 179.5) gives 17.1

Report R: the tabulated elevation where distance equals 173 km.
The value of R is 18.8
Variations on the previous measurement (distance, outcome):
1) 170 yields 15.3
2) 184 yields 16.6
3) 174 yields 17.4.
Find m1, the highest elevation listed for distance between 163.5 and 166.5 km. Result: 14.5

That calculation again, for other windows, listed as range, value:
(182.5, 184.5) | 16.6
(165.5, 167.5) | 12.3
